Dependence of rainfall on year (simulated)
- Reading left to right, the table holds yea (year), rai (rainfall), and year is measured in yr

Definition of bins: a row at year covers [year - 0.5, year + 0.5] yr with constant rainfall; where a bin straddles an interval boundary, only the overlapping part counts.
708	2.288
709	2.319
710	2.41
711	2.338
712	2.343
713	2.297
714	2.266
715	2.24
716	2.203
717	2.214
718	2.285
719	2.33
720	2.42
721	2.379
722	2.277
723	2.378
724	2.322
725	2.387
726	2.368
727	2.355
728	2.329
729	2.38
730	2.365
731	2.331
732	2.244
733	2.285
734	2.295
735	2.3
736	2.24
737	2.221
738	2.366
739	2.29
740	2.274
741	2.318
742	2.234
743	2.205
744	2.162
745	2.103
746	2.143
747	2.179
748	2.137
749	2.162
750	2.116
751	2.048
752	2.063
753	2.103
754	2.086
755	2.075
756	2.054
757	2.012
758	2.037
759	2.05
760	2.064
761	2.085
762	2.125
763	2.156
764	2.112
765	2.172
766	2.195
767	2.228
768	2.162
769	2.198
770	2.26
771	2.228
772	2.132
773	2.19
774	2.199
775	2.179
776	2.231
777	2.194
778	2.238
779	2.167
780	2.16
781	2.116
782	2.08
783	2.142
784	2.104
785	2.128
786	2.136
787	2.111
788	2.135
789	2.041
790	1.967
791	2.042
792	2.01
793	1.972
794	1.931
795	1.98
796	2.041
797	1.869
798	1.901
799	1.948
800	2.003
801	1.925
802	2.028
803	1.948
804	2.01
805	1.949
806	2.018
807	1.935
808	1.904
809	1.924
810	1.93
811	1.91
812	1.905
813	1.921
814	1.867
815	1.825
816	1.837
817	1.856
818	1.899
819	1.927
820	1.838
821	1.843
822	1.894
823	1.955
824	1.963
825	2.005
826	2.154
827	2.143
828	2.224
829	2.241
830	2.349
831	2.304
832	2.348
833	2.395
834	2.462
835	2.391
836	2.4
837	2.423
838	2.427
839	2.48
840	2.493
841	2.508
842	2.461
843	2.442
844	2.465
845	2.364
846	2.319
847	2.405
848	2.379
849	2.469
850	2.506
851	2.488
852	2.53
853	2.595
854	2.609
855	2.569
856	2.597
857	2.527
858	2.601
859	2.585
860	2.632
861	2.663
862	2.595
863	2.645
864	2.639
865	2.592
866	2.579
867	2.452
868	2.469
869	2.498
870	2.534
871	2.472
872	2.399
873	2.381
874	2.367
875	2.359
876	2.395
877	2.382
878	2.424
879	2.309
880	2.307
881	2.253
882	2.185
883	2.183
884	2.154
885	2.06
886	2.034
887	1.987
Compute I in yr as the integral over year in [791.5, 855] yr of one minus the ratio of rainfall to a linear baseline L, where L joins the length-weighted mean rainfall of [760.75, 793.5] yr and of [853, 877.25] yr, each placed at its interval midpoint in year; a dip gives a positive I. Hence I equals 5.2 yr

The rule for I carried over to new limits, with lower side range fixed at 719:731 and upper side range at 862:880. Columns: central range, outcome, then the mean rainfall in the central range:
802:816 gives 2.8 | 1.93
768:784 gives 1.4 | 2.18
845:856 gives -0.2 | 2.49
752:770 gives 2.0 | 2.12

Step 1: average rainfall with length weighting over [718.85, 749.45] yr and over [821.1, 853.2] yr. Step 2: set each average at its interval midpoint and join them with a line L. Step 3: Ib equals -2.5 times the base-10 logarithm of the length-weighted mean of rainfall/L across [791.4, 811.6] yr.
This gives 0.18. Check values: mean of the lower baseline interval 2.28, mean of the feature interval 1.96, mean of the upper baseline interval 2.33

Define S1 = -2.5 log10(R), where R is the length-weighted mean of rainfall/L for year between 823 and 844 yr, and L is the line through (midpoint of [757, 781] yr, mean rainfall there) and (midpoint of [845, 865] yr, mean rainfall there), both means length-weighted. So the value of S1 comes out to 0.06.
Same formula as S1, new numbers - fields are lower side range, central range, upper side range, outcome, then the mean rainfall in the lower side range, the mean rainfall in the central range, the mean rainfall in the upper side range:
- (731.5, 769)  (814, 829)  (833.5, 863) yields 0.223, 2.17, 1.96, 2.5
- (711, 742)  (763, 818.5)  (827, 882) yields 0.164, 2.31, 2.05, 2.45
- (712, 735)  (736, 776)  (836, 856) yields 0.095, 2.32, 2.16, 2.47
